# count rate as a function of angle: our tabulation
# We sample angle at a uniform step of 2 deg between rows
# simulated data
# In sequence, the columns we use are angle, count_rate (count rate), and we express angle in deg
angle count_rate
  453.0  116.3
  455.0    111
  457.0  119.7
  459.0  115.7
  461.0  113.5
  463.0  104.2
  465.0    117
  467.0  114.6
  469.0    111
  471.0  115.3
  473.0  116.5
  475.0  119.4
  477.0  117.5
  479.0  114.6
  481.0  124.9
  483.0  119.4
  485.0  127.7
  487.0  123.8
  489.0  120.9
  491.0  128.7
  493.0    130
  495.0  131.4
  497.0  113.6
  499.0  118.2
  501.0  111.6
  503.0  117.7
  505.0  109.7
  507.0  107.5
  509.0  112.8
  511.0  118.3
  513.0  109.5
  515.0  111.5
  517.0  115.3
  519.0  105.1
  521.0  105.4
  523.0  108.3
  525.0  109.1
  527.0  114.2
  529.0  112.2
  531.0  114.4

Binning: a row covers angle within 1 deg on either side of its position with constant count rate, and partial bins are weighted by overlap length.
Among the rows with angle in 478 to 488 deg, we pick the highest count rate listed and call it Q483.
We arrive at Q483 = 127.7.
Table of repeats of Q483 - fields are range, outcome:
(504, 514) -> 118.3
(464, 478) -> 119.4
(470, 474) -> 116.5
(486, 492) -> 128.7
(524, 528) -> 114.2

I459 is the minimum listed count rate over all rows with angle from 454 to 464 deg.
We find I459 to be 104.2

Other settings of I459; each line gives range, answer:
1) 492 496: 130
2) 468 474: 111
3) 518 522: 105.1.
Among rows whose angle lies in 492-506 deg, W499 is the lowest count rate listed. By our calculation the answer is 109.7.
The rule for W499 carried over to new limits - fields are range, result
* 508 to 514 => 109.5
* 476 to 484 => 114.6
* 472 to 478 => 116.5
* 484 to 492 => 120.9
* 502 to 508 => 107.5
